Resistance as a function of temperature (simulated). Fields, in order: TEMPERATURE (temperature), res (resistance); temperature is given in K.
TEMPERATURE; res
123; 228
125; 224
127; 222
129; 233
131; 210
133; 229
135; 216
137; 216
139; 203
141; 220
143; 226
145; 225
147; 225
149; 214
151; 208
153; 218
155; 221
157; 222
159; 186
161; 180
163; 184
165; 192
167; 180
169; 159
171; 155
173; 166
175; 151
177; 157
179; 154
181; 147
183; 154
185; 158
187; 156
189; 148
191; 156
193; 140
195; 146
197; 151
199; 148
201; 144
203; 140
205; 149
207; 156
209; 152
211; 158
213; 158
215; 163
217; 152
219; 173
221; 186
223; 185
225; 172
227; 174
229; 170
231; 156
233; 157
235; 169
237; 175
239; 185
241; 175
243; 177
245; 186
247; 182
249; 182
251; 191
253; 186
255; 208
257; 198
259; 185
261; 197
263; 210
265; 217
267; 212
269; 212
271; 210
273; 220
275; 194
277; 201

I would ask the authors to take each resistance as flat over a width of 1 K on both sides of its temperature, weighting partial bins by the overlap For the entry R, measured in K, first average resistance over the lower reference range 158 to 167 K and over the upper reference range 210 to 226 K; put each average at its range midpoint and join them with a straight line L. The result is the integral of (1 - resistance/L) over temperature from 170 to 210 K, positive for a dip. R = 5.7 K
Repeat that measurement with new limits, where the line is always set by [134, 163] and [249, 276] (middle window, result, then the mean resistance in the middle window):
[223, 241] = 3.0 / 171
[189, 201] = 3.5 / 148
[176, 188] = 3.1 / 154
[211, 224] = 2.4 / 169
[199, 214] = 4.1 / 151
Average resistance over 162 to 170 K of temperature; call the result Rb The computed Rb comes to 179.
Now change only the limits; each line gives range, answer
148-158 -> 217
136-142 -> 213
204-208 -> 152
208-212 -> 155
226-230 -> 172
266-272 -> 211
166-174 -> 165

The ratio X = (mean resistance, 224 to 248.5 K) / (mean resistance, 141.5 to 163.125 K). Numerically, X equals 0.8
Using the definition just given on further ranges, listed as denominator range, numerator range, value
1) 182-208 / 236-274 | 1.30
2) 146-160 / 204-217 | 0.73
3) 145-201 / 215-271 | 1.06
